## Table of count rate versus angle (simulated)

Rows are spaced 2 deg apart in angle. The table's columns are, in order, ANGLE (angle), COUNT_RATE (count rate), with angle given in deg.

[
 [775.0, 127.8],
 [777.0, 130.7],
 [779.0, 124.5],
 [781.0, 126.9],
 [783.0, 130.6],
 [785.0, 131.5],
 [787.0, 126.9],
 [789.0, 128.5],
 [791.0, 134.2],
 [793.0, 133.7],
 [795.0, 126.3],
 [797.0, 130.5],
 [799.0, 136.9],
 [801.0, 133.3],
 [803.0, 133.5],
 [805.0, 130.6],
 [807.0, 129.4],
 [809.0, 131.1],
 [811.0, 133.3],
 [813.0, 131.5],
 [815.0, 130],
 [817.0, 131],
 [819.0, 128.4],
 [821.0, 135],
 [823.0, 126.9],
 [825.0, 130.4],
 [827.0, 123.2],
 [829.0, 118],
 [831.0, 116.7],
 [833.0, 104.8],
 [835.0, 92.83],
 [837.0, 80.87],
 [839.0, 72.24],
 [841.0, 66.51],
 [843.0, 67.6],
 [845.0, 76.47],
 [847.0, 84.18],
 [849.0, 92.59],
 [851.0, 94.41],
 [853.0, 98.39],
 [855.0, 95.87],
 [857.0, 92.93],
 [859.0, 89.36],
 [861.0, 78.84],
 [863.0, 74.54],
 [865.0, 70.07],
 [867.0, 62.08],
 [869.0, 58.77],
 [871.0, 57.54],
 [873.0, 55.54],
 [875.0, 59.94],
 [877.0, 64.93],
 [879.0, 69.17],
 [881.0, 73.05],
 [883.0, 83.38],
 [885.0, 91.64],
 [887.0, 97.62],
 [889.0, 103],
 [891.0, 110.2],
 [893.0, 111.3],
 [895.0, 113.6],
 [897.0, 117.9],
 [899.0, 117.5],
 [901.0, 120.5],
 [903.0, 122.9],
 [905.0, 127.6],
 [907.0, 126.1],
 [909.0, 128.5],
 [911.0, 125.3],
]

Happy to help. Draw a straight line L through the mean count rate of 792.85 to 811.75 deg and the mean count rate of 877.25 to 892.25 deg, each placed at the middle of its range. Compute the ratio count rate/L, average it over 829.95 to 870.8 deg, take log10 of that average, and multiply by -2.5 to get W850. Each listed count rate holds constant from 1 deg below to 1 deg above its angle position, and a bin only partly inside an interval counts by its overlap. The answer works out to 0.27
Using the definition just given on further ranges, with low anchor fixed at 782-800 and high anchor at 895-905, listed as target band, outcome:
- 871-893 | 0.44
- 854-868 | 0.47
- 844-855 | 0.36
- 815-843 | 0.17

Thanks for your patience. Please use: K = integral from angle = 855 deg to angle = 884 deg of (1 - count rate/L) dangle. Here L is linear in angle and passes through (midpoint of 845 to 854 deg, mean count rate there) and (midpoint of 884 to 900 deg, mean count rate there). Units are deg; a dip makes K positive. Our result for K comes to 7.88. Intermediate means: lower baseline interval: 90.6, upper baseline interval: 108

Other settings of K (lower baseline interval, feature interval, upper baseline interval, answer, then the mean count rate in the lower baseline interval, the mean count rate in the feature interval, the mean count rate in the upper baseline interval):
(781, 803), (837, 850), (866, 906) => 3.8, 131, 76.9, 90.9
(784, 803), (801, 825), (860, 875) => -3.7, 131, 131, 65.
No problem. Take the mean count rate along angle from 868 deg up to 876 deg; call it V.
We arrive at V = 57.9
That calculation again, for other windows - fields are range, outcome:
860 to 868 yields 71.4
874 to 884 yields 70.1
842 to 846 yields 72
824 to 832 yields 122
